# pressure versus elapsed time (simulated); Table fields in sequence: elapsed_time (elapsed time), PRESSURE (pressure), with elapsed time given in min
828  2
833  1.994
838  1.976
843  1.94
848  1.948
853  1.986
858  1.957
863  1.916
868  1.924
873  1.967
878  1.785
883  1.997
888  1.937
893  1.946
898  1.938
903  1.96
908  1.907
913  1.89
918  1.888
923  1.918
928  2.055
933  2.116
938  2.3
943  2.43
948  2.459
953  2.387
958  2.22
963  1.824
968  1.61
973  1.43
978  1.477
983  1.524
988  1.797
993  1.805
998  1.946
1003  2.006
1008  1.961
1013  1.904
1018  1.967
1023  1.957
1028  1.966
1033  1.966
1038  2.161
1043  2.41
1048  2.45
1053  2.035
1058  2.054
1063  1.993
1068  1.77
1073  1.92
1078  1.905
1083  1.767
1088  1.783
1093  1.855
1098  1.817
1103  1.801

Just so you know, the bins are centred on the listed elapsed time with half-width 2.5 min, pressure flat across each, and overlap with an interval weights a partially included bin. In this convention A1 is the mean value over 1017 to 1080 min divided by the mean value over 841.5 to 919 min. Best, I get 1.1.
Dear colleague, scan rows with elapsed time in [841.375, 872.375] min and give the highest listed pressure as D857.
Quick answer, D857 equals 1.986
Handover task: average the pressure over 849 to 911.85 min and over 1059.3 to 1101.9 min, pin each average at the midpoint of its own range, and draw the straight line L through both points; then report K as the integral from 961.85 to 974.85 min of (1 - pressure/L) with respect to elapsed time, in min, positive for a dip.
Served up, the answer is 2.0 min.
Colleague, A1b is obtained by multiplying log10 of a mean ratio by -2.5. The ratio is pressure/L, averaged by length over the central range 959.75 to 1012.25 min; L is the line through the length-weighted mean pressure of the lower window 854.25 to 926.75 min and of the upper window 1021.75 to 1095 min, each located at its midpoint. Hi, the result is 0.13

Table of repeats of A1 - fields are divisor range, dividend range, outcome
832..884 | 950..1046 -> 0.99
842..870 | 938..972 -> 1.10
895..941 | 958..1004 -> 0.87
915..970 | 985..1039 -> 0.92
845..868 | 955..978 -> 0.90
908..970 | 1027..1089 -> 0.97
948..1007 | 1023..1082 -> 1.11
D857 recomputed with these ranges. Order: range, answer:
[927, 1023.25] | 2.459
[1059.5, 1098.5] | 1.993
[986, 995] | 1.805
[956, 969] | 2.22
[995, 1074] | 2.45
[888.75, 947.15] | 2.43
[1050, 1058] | 2.054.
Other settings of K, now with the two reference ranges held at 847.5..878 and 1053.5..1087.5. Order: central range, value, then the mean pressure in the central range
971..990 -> 3.6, 1.55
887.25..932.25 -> -0.4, 1.94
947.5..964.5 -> -2.6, 2.22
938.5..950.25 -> -3.0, 2.42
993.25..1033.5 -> -0.8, 1.95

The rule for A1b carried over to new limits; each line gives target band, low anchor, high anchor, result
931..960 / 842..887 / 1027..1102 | -0.19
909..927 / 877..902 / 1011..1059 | 0.03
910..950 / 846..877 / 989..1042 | -0.09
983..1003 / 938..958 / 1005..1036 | 0.16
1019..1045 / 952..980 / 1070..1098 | -0.14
